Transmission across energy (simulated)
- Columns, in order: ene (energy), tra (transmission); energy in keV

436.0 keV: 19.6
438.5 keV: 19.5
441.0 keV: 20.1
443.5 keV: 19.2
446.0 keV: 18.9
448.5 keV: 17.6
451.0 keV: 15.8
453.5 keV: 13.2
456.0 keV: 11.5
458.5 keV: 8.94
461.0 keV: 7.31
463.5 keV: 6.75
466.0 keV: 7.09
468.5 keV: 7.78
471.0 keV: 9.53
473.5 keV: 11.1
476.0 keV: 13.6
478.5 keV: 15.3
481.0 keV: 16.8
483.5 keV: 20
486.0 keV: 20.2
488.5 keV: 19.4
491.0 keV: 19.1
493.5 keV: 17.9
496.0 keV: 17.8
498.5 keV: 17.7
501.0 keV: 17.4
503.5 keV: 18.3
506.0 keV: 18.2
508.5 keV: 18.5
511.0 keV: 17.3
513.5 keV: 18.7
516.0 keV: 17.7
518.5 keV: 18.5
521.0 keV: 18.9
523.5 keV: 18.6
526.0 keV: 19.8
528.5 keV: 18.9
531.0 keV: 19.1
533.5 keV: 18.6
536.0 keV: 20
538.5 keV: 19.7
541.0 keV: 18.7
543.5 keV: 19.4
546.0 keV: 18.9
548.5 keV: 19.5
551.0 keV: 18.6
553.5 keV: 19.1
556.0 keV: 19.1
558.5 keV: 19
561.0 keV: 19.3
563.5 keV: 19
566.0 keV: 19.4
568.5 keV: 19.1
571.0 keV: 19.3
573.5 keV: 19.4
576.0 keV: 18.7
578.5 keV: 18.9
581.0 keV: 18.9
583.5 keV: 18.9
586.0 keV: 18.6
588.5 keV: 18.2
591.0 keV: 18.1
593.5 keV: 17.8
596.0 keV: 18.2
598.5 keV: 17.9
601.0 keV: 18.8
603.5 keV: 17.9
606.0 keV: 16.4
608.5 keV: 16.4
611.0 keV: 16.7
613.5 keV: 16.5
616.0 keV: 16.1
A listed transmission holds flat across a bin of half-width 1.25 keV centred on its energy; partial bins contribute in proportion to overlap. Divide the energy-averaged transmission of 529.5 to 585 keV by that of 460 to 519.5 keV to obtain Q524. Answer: 1.23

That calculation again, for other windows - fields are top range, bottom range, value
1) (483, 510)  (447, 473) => 1.74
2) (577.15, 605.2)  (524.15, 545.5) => 0.95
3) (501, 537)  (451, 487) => 1.53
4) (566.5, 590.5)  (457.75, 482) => 1.82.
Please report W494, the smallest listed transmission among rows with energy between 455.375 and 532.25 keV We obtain 6.75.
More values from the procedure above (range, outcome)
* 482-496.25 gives 17.8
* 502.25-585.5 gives 17.3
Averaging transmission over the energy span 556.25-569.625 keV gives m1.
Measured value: 19.2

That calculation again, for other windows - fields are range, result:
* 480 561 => 18.7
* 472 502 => 17.1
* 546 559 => 19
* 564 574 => 19.3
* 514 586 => 19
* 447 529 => 15.6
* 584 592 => 18.4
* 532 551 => 19.2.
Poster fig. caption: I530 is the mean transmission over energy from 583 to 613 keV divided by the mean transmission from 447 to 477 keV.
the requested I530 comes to 1.6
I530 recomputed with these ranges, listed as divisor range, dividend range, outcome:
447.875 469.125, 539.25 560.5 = 1.81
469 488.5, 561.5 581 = 1.26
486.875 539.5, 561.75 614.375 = 0.98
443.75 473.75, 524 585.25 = 1.65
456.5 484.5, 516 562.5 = 1.70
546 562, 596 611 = 0.92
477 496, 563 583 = 1.04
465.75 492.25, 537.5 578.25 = 1.29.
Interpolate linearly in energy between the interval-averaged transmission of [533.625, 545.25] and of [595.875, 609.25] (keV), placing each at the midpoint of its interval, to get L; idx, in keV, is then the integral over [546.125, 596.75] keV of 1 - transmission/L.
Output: -1.1 keV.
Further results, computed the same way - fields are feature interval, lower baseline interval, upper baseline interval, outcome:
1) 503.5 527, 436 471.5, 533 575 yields -2.1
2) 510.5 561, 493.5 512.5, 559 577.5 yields -1.1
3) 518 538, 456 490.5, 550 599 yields -3.9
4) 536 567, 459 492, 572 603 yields -4.4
